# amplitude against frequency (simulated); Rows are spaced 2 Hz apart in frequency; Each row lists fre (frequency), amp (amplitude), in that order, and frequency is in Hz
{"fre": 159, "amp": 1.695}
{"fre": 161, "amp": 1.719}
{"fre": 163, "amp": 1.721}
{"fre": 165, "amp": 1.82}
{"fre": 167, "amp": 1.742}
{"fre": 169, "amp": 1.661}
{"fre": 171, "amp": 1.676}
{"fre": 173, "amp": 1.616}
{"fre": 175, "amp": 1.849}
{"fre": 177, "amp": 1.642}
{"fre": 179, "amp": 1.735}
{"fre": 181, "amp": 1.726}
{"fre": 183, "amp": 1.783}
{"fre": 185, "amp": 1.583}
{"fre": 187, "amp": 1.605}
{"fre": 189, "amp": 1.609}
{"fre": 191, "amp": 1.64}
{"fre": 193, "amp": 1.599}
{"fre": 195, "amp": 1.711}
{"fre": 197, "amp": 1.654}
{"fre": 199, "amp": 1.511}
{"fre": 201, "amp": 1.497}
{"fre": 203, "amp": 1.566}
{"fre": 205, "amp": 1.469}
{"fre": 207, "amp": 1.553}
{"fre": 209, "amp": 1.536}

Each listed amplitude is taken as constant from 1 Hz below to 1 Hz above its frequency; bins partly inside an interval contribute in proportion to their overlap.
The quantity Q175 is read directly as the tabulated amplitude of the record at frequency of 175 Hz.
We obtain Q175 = 1.849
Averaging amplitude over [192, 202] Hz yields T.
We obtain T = 1.59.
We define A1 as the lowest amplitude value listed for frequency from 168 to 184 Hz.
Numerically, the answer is 1.616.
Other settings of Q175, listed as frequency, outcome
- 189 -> 1.609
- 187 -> 1.605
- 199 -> 1.511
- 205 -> 1.469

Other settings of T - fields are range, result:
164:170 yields 1.74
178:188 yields 1.69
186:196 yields 1.63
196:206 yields 1.54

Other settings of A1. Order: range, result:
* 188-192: 1.609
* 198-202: 1.497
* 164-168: 1.742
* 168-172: 1.661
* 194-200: 1.511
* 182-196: 1.583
